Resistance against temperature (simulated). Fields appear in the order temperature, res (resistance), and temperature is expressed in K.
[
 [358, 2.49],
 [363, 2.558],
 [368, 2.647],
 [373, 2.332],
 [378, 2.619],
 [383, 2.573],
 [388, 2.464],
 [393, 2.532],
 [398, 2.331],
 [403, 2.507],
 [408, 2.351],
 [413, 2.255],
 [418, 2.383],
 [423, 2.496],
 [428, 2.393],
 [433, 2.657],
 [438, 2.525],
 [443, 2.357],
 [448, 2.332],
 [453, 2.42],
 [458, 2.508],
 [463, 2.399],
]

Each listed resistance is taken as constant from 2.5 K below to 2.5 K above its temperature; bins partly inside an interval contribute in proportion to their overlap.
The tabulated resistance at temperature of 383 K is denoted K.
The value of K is 2.573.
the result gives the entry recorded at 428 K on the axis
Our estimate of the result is 2.393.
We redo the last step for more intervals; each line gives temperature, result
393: 2.532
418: 2.383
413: 2.255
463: 2.399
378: 2.619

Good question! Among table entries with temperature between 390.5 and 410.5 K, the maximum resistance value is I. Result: 2.532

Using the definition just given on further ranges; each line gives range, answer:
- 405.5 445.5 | 2.657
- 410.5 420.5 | 2.383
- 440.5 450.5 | 2.357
